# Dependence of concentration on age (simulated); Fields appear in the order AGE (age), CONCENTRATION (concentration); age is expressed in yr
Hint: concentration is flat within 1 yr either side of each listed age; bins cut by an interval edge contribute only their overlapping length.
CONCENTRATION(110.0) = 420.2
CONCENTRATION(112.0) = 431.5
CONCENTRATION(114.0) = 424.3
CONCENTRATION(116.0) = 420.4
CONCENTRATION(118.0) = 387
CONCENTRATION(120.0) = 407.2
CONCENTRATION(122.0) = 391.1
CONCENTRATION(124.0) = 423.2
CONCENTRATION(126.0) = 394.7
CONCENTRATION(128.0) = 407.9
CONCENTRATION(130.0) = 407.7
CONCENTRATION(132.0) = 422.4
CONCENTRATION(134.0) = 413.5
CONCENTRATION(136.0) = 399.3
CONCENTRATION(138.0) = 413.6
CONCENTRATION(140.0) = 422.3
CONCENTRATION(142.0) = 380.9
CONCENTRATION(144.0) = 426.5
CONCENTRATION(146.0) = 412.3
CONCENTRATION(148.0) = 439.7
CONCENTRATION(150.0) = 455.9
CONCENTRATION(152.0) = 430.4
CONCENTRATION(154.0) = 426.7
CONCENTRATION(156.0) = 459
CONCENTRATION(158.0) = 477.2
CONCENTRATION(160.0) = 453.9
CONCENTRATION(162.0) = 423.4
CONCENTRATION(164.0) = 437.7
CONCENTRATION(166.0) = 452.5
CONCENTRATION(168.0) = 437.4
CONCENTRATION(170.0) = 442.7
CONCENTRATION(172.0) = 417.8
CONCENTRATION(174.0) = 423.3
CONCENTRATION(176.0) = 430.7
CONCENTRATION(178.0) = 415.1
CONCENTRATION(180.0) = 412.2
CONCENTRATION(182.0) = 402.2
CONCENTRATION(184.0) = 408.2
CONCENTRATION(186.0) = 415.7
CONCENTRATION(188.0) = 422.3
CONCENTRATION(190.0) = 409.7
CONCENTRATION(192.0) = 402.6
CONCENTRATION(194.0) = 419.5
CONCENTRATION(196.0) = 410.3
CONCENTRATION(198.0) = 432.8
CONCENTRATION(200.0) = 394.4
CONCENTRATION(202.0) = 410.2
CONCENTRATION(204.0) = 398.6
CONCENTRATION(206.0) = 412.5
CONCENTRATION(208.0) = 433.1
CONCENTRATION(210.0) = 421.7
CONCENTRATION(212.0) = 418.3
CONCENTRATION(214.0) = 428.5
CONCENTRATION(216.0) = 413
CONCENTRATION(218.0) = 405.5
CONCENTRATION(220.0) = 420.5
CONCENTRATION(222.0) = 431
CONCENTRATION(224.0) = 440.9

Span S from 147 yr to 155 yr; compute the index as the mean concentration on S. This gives 438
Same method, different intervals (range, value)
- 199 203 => 402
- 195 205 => 409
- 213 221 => 417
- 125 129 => 401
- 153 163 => 448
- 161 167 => 438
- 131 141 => 414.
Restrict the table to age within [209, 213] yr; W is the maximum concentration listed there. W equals 421.7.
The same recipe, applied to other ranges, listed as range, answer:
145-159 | 477.2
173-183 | 430.7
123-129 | 423.2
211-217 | 428.5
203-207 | 412.5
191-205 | 432.8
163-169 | 452.5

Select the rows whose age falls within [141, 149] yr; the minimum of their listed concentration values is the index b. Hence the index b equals 380.9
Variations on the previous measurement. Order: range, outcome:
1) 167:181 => 412.2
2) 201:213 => 398.6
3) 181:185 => 402.2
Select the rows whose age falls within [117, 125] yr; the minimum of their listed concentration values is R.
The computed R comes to 387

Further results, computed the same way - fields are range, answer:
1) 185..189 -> 415.7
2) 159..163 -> 423.4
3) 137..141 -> 413.6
